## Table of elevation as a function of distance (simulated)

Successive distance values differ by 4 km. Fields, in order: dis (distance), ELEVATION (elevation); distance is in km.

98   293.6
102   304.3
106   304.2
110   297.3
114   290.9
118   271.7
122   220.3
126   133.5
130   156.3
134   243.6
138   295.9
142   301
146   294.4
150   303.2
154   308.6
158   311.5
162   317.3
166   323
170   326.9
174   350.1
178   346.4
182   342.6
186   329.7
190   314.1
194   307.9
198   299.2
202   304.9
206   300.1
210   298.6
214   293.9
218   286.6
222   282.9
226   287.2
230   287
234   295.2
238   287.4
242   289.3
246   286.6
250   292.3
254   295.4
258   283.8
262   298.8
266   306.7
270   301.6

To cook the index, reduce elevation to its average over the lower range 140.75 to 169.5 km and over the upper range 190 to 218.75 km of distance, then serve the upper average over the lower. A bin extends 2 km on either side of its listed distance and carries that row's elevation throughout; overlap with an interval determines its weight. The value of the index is 0.97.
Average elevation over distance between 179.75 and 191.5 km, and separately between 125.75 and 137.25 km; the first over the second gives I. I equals 1.67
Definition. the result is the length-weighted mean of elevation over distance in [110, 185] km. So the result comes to 286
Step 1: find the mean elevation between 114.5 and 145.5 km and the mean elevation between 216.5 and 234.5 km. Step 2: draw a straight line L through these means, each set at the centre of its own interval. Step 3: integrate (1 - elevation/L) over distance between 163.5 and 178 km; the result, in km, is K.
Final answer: -4.2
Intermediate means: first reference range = 238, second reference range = 287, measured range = 335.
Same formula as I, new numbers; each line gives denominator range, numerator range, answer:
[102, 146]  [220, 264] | 1.13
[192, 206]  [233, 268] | 0.96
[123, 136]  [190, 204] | 1.69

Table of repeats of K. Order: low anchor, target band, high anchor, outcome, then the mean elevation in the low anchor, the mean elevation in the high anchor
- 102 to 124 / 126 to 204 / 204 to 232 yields -3.92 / 279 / 291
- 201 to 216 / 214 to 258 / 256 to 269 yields 1.32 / 299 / 297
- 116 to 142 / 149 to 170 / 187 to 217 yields -4.56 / 226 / 303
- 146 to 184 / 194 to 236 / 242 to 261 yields 1.39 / 324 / 290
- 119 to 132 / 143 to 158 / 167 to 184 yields -2.59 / 178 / 340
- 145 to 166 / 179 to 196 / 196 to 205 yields -1.17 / 309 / 302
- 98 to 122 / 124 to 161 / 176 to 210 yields 4.62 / 288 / 317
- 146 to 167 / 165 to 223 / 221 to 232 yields -3.23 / 310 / 286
